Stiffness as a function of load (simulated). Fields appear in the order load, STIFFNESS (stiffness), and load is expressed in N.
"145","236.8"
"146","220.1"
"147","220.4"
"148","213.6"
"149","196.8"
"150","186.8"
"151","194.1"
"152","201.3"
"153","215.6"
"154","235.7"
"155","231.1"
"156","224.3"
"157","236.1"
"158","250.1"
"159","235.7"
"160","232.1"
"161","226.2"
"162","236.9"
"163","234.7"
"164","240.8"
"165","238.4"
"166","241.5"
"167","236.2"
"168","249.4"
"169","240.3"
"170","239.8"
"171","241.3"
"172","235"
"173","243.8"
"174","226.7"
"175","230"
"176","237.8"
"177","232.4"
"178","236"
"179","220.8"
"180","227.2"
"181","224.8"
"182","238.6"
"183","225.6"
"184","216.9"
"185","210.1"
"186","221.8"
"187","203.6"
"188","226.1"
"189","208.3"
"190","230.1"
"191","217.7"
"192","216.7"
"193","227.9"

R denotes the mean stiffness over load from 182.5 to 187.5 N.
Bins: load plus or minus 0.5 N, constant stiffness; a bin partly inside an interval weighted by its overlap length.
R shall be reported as 216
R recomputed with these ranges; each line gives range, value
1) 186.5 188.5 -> 215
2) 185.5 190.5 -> 218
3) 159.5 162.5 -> 232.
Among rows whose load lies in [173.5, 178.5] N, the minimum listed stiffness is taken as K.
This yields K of 226.7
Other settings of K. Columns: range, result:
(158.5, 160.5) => 232.1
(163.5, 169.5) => 236.2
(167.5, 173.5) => 235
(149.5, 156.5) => 186.8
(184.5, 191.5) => 203.6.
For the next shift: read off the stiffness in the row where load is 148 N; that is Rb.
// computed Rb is 213.6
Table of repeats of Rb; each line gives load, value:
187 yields 203.6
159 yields 235.7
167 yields 236.2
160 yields 232.1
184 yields 216.9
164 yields 240.8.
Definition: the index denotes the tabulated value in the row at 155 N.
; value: 231.1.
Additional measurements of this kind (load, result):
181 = 224.8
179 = 220.8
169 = 240.3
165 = 238.4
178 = 236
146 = 220.1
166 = 241.5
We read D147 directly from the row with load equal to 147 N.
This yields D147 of 220.4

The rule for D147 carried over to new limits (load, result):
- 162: 236.9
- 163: 234.7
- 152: 201.3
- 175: 230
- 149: 196.8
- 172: 235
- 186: 221.8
